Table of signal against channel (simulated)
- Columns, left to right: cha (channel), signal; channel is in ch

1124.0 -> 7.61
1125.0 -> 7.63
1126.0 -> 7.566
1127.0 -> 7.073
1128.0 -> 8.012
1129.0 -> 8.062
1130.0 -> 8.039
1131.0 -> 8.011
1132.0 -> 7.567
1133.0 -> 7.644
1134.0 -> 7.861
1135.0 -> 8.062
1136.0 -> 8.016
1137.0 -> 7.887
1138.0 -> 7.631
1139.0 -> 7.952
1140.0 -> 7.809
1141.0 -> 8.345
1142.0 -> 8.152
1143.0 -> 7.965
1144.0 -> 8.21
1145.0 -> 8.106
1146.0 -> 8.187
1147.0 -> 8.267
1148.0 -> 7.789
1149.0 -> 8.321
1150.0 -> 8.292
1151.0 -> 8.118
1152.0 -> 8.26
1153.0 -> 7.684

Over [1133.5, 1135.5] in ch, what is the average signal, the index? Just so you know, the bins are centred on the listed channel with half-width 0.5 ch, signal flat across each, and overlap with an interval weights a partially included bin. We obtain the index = 7.96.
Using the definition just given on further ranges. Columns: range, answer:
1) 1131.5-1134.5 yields 7.69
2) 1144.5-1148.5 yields 8.09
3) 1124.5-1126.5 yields 7.6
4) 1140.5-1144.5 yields 8.17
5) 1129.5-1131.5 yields 8.02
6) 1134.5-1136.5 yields 8.04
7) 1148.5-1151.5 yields 8.24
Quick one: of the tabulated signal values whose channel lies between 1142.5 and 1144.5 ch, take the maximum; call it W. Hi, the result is 8.21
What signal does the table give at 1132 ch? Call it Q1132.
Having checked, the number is 7.567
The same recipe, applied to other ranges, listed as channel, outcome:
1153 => 7.684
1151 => 8.118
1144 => 8.21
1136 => 8.016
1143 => 7.965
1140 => 7.809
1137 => 7.887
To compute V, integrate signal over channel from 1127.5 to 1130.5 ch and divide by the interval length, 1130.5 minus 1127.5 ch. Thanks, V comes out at 8.04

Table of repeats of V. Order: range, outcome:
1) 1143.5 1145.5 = 8.16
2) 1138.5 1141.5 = 8.04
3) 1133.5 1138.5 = 7.89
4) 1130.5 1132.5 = 7.79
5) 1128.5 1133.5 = 7.86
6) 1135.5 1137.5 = 7.95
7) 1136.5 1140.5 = 7.82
